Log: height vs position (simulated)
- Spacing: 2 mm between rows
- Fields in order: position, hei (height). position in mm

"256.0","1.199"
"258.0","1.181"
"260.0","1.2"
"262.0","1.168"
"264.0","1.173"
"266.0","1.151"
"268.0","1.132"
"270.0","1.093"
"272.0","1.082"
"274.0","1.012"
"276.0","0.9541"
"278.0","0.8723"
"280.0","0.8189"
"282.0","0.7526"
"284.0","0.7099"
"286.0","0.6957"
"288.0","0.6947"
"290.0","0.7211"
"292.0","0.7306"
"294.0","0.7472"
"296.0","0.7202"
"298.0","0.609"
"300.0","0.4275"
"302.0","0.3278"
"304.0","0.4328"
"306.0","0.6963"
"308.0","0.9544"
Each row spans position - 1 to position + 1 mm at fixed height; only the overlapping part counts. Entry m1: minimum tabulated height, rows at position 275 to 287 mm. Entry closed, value 0.6957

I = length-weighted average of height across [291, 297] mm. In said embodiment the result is 0.733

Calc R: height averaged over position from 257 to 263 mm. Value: 1.18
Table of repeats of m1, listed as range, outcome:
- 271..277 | 0.9541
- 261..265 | 1.168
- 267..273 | 1.082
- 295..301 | 0.4275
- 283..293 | 0.6947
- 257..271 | 1.093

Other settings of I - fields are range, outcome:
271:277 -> 1.02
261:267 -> 1.16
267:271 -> 1.11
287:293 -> 0.715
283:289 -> 0.7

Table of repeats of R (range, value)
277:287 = 0.77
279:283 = 0.786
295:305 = 0.503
